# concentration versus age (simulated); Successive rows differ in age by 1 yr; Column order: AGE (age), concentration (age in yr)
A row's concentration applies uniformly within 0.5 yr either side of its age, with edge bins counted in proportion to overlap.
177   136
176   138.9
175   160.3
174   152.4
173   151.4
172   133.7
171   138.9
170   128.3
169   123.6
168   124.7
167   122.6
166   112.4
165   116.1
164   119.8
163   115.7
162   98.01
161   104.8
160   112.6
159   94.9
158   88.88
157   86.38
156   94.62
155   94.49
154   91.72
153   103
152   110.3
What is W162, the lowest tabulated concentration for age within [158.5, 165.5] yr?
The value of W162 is 94.9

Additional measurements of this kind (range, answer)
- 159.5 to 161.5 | 104.8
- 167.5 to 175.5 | 123.6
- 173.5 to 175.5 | 152.4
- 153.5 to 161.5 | 86.38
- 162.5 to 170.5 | 112.4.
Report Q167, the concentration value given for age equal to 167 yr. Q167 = 122.6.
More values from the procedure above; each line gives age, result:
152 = 110.3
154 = 91.72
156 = 94.62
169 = 123.6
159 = 94.9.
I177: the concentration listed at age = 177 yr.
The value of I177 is 136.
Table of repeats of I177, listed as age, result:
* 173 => 151.4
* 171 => 138.9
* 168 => 124.7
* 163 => 115.7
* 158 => 88.88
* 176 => 138.9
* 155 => 94.49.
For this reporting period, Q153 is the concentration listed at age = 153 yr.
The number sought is 103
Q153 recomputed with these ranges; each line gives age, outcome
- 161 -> 104.8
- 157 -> 86.38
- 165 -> 116.1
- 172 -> 133.7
